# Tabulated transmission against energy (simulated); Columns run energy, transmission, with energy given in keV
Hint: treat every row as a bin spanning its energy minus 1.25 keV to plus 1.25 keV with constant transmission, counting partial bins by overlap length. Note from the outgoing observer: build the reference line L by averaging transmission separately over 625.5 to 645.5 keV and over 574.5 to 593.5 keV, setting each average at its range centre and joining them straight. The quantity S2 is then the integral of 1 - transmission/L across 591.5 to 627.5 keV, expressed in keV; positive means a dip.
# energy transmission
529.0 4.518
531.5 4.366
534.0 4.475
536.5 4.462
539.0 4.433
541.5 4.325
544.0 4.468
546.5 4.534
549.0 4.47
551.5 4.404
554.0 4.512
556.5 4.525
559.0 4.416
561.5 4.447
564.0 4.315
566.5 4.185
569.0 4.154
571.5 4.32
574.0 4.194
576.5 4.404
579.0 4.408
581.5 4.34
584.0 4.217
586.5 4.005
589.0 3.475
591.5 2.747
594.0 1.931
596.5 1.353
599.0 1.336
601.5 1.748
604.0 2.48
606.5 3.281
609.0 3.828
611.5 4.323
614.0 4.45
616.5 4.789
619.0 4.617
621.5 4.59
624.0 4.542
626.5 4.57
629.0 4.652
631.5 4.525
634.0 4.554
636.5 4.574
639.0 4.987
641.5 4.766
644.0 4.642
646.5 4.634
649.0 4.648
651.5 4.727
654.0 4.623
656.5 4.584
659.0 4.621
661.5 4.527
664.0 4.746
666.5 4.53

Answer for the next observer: 7.7 keV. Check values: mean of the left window 3.87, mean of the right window 4.66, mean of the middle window 3.39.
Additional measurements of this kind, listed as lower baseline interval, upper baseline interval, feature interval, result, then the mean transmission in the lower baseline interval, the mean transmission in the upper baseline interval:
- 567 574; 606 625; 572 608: 9.28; 4.22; 4.34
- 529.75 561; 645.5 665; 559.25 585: 1.10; 4.45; 4.64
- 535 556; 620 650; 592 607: 8.45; 4.45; 4.64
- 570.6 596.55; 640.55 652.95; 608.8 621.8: -0.90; 3.67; 4.68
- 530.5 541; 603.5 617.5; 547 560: -0.50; 4.43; 3.92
